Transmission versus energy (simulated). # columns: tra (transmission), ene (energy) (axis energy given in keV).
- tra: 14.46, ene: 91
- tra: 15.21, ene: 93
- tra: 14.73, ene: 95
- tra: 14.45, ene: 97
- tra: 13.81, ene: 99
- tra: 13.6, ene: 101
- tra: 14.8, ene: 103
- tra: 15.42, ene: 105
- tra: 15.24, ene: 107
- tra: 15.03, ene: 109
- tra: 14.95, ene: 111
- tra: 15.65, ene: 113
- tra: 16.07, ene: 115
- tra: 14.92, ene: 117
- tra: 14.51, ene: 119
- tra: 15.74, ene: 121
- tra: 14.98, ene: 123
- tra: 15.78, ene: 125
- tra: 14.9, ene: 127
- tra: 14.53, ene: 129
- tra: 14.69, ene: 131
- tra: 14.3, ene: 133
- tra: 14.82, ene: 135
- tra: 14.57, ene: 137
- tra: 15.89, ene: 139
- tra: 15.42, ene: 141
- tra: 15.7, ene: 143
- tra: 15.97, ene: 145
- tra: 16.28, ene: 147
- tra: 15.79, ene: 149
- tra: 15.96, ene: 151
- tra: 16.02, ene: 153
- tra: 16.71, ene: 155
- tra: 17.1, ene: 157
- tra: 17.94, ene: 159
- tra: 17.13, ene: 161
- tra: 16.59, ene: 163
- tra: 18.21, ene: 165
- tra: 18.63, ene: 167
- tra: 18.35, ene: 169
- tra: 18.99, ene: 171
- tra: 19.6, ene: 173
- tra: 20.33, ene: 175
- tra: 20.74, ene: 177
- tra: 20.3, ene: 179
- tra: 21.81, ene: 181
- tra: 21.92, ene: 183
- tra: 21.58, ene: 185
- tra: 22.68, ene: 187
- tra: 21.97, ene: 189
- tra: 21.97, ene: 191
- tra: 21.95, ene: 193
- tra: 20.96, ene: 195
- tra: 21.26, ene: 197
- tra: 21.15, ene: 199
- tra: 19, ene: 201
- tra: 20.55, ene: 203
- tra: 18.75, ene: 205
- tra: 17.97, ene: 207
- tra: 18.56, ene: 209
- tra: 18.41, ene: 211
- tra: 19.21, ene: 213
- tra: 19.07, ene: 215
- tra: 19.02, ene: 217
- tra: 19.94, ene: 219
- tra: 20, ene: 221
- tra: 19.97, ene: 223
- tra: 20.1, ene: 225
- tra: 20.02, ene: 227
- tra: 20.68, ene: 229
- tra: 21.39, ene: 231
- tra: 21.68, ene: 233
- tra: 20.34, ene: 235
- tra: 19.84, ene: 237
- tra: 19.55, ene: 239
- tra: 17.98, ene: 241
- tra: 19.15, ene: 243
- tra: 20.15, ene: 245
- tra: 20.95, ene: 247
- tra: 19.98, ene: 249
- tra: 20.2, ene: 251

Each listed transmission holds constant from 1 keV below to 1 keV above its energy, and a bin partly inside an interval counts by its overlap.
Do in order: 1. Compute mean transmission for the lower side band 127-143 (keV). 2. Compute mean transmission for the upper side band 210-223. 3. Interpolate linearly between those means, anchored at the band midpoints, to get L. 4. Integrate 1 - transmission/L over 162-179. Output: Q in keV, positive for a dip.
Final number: -2.2 keV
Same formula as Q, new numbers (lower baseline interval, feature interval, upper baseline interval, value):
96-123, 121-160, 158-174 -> 2.5 keV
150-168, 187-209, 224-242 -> -2.2 keV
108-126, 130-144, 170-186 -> 1.6 keV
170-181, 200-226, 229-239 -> 1.5 keV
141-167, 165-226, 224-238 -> -4.6 keV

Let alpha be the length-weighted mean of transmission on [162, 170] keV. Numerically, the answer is 17.9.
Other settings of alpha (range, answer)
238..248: 19.6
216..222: 19.7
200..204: 19.8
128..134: 14.5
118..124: 15.1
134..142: 15.2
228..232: 21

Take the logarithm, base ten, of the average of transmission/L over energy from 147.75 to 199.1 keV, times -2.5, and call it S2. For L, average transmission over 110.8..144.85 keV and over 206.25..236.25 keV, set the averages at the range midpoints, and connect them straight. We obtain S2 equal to -0.11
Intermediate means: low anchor 15.2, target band 19.4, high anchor 19.8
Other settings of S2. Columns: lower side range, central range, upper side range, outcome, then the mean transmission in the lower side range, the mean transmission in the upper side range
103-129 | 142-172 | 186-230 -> 0.03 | 15.2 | 20.1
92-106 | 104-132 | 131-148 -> -0.02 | 14.6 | 15.3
